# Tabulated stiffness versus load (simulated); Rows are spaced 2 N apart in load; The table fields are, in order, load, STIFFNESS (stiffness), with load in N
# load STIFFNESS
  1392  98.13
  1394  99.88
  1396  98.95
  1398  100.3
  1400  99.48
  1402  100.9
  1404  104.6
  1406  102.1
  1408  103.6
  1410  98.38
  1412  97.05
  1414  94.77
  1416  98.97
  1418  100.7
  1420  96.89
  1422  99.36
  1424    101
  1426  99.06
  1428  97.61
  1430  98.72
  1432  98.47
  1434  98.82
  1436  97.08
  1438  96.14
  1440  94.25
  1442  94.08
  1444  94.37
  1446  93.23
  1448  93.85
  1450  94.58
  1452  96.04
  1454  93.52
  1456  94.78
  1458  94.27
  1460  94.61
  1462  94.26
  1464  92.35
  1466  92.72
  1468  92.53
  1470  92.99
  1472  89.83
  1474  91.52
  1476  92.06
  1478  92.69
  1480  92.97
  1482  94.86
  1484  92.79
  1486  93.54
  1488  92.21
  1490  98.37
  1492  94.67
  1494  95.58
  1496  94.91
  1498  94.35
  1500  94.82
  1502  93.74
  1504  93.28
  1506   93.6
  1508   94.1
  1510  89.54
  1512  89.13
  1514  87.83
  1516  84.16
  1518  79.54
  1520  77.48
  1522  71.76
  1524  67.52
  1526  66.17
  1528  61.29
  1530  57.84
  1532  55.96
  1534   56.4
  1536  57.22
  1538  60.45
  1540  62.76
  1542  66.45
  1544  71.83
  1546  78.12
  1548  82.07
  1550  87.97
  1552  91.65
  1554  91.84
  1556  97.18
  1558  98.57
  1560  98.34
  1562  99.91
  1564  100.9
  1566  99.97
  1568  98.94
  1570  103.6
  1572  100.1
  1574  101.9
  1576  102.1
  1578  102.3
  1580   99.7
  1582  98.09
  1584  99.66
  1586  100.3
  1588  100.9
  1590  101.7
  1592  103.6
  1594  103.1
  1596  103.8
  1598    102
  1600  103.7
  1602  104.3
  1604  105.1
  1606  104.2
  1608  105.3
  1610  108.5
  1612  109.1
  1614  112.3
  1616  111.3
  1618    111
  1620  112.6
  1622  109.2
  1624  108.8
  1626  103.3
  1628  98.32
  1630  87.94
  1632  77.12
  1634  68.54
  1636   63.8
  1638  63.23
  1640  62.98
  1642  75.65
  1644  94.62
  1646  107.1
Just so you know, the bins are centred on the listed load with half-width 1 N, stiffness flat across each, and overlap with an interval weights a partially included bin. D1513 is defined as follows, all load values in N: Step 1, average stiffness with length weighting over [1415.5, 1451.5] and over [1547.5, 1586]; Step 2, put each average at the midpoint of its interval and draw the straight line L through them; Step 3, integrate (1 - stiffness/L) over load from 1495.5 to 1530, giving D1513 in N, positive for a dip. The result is 5.0 N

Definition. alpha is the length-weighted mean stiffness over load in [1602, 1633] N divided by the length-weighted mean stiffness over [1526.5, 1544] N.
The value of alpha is 1.72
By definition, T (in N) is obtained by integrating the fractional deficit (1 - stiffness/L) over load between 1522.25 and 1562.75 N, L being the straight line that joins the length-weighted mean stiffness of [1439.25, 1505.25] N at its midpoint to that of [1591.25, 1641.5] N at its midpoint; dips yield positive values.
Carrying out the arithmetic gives 8.6 N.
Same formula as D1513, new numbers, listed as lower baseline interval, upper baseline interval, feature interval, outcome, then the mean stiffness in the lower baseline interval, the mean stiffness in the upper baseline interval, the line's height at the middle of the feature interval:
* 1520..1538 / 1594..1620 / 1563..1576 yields -2.4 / 62.6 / 107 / 85.5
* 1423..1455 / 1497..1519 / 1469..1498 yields -0.3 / 96.3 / 90.4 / 92.5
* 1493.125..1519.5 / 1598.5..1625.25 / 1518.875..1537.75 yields 6.2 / 90.8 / 108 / 94.4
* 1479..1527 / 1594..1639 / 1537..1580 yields 1.5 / 88.6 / 98.9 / 93.6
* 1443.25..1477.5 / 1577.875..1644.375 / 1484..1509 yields 0.0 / 93.4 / 97.5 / 94.4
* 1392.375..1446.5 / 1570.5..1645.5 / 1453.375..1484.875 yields 1.7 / 98.5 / 97.9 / 98.4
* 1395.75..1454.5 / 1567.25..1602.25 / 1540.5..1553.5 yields 2.7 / 97.9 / 102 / 101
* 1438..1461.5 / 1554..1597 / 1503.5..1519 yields 1.4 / 94.4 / 100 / 97.4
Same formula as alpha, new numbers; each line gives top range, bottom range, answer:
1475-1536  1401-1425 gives 0.84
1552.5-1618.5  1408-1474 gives 1.07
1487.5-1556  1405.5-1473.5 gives 0.84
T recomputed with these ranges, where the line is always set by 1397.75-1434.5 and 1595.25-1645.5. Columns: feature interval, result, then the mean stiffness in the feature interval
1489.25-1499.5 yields 0.3 N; 95.5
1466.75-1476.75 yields 0.7 N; 91.8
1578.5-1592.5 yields -0.5 N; 101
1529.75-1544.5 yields 5.5 N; 60.9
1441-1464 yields 1.1 N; 94.2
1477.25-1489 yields 0.6 N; 93.2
